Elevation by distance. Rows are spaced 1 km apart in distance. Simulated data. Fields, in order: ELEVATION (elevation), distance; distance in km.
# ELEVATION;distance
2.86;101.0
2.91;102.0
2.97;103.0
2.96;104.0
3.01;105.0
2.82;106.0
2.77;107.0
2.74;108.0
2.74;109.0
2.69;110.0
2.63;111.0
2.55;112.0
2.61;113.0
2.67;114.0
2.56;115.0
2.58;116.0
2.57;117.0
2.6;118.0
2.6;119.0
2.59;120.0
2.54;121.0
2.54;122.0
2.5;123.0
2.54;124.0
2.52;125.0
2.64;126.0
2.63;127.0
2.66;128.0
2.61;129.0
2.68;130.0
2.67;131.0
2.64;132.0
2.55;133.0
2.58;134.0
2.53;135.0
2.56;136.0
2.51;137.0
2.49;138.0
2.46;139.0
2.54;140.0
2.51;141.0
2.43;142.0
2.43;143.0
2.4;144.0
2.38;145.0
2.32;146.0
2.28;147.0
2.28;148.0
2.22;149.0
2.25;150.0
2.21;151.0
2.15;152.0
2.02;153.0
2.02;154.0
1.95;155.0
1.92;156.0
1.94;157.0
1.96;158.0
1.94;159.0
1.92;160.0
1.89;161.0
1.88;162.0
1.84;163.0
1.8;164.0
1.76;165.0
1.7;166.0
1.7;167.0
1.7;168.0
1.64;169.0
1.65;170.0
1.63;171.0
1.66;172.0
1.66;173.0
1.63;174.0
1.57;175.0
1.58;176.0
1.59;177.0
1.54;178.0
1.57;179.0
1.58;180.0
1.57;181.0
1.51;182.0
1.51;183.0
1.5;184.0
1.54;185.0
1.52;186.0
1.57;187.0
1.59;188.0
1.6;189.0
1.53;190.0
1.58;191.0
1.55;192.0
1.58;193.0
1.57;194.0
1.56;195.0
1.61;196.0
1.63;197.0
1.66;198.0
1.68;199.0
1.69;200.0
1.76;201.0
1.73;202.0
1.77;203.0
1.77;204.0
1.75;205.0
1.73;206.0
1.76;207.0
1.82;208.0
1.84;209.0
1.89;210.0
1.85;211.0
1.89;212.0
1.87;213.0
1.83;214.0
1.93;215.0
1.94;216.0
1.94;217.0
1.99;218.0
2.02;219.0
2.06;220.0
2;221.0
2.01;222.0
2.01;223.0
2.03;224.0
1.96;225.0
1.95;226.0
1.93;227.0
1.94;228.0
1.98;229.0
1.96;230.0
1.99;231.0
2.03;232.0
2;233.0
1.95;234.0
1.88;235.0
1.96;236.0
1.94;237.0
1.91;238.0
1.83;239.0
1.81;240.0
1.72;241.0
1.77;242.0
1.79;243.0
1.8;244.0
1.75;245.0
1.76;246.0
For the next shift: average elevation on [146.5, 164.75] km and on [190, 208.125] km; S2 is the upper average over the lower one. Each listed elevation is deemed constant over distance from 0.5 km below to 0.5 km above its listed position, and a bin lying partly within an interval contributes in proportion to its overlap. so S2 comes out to 0.8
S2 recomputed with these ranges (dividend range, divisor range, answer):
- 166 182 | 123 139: 0.63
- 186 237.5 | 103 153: 0.71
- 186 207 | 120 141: 0.64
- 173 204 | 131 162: 0.70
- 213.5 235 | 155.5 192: 1.18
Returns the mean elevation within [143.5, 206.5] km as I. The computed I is 1.77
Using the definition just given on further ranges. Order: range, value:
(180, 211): 1.65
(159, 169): 1.8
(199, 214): 1.79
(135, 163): 2.22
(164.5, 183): 1.62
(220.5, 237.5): 1.97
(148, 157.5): 2.09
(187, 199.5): 1.59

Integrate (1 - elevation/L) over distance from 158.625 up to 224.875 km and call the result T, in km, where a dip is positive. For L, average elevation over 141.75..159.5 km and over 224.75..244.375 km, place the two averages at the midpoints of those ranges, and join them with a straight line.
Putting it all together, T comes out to 9.9 km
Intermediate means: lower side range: 2.17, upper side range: 1.9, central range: 1.73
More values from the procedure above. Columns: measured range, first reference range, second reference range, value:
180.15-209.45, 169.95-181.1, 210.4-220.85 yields 2.10 km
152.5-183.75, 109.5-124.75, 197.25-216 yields 5.88 km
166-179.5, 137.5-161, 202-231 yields 3.06 km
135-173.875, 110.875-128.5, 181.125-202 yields 0.83 km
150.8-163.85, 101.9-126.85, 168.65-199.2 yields 0.25 km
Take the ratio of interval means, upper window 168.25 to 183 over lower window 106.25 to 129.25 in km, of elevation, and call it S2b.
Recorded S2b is 0.61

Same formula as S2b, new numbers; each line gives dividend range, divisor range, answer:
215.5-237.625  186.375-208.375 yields 1.19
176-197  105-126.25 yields 0.59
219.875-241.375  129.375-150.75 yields 0.79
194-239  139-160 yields 0.85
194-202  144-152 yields 0.73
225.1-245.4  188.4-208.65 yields 1.14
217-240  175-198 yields 1.26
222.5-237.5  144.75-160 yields 0.93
